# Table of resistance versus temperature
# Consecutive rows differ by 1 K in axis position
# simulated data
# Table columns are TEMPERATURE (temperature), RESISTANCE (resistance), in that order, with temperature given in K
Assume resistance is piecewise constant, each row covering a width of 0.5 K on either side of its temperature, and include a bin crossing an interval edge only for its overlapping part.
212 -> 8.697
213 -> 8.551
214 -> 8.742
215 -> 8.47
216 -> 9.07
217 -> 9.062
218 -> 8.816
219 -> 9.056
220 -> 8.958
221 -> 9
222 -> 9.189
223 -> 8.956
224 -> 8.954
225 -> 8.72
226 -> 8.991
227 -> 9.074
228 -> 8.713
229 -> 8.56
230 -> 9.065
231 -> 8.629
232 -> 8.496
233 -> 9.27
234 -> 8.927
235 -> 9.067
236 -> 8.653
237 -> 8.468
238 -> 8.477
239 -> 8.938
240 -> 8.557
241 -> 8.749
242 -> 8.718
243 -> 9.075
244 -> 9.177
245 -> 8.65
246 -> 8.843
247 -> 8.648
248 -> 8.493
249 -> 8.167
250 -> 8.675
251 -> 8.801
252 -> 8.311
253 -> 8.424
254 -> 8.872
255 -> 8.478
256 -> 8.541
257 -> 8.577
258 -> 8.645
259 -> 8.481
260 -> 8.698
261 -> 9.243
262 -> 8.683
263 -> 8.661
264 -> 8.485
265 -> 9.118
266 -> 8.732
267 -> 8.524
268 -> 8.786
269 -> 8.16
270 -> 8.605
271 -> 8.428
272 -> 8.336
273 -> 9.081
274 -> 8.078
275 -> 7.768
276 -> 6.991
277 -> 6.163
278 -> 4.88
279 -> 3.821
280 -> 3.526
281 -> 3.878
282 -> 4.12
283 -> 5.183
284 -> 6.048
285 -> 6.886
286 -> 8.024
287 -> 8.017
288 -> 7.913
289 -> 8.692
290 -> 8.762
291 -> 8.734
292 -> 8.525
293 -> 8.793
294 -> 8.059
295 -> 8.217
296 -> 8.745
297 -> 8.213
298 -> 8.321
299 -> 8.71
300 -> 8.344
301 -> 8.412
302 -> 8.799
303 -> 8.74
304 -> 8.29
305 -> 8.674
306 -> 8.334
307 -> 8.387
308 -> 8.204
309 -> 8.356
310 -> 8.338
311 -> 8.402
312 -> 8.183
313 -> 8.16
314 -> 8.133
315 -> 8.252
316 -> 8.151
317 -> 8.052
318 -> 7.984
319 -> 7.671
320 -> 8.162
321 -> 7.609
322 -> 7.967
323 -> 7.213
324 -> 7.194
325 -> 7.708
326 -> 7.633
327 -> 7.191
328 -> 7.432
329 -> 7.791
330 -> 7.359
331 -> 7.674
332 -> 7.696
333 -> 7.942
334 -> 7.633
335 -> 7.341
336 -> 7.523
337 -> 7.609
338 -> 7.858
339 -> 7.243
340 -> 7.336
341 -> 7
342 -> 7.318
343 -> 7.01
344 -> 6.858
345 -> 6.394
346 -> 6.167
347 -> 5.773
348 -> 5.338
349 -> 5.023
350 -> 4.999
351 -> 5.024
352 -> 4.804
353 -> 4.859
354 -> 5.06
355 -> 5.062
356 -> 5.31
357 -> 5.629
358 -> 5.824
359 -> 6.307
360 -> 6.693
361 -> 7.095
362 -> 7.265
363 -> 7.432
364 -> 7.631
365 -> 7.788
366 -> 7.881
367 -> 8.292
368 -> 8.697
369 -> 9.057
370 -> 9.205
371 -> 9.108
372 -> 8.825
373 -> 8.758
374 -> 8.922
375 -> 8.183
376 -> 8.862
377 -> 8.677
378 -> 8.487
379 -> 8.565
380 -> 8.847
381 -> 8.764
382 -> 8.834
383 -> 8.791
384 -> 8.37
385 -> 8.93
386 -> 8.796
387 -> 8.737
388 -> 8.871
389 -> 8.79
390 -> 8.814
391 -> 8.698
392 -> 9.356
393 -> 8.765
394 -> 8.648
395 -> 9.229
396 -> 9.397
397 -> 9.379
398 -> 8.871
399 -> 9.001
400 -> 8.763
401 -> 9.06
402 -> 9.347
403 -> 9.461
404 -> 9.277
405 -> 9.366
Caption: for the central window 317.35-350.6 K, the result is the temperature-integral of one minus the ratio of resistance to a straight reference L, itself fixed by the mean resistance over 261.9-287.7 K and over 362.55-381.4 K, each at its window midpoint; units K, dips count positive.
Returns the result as 3.4 K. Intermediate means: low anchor 7.17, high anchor 8.53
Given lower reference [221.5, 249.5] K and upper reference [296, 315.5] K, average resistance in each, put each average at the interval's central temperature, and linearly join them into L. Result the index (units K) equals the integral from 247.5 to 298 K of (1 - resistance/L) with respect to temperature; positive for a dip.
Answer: 4.3 K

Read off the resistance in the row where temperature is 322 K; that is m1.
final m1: 7.967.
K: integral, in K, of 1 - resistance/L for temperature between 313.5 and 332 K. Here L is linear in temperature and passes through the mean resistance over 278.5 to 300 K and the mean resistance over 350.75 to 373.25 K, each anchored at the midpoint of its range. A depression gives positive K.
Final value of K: -1.54 K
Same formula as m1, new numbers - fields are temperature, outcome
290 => 8.762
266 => 8.732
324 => 7.194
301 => 8.412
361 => 7.095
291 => 8.734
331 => 7.674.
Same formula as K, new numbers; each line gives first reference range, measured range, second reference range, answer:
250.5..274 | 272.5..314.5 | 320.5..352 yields 1.50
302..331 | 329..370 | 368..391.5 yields 7.74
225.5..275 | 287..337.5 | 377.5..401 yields 3.90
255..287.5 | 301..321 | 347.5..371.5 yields -3.25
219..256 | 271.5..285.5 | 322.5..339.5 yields 3.71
